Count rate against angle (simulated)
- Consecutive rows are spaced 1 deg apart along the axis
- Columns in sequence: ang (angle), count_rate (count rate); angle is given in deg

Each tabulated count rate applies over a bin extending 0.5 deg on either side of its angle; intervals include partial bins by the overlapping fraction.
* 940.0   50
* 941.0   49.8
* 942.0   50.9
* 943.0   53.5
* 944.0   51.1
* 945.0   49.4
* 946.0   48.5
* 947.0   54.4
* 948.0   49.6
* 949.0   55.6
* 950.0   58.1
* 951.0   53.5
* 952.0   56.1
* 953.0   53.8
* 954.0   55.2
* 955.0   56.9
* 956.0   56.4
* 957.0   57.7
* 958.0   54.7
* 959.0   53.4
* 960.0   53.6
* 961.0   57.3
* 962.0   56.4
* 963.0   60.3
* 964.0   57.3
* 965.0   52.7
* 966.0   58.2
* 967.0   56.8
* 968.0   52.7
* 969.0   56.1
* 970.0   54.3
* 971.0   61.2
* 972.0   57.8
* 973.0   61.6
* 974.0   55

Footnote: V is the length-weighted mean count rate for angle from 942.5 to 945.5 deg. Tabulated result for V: 51.3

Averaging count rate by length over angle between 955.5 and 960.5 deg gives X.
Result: 55.2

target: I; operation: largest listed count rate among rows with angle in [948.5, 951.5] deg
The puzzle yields 58.1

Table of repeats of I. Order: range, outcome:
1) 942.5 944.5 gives 53.5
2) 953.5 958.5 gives 57.7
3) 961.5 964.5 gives 60.3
